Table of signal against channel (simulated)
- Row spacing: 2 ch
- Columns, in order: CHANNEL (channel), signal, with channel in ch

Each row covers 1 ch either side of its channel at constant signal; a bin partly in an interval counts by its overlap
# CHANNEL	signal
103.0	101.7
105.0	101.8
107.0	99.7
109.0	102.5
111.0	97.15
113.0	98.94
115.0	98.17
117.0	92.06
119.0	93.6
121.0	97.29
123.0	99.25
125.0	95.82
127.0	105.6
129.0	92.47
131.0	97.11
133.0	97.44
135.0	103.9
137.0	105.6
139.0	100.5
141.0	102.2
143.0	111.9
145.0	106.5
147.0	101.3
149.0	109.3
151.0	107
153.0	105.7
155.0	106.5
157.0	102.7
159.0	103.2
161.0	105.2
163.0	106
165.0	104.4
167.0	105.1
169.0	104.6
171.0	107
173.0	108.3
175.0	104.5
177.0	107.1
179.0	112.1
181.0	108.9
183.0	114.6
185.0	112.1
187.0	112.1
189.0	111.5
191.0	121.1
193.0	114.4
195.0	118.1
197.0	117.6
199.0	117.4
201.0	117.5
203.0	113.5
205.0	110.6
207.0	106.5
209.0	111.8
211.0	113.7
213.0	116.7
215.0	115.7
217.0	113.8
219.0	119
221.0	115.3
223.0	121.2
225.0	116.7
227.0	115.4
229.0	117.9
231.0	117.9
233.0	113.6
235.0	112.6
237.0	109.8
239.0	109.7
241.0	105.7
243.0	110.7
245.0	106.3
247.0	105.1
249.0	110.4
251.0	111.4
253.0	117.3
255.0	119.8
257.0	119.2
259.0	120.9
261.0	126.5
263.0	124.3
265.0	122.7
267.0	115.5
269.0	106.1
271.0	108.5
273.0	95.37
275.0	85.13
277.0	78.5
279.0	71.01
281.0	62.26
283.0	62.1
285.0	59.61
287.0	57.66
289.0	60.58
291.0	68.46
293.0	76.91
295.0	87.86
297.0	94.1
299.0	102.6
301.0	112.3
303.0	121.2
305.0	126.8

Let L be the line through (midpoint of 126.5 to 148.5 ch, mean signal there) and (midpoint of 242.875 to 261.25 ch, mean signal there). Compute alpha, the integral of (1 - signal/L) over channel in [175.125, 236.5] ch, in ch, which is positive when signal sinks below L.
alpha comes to -2.7 ch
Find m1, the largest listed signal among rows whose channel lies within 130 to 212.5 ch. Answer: 121.1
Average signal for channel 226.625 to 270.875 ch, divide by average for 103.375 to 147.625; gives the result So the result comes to 1.1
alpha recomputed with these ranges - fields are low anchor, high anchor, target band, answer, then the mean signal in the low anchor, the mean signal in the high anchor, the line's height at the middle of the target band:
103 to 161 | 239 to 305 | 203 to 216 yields -1.7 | 101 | 98.3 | 99.7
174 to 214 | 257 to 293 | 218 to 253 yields -4.0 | 113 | 90.2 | 101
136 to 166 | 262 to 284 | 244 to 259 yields -2.8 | 105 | 93.8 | 95.8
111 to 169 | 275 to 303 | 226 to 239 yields -4.0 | 102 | 78.4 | 87.3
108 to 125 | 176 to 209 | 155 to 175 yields 0.4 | 97.3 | 113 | 108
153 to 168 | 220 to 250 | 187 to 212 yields -1.3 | 105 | 113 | 109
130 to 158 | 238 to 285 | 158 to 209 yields -3.3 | 104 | 103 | 104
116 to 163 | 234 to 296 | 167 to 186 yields -1.5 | 102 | 97.7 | 101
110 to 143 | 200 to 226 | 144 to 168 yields -0.2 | 99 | 115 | 104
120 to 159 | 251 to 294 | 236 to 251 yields -2.0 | 103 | 93.7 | 95.6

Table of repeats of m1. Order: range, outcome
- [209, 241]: 121.2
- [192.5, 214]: 118.1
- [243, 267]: 126.5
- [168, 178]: 108.3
